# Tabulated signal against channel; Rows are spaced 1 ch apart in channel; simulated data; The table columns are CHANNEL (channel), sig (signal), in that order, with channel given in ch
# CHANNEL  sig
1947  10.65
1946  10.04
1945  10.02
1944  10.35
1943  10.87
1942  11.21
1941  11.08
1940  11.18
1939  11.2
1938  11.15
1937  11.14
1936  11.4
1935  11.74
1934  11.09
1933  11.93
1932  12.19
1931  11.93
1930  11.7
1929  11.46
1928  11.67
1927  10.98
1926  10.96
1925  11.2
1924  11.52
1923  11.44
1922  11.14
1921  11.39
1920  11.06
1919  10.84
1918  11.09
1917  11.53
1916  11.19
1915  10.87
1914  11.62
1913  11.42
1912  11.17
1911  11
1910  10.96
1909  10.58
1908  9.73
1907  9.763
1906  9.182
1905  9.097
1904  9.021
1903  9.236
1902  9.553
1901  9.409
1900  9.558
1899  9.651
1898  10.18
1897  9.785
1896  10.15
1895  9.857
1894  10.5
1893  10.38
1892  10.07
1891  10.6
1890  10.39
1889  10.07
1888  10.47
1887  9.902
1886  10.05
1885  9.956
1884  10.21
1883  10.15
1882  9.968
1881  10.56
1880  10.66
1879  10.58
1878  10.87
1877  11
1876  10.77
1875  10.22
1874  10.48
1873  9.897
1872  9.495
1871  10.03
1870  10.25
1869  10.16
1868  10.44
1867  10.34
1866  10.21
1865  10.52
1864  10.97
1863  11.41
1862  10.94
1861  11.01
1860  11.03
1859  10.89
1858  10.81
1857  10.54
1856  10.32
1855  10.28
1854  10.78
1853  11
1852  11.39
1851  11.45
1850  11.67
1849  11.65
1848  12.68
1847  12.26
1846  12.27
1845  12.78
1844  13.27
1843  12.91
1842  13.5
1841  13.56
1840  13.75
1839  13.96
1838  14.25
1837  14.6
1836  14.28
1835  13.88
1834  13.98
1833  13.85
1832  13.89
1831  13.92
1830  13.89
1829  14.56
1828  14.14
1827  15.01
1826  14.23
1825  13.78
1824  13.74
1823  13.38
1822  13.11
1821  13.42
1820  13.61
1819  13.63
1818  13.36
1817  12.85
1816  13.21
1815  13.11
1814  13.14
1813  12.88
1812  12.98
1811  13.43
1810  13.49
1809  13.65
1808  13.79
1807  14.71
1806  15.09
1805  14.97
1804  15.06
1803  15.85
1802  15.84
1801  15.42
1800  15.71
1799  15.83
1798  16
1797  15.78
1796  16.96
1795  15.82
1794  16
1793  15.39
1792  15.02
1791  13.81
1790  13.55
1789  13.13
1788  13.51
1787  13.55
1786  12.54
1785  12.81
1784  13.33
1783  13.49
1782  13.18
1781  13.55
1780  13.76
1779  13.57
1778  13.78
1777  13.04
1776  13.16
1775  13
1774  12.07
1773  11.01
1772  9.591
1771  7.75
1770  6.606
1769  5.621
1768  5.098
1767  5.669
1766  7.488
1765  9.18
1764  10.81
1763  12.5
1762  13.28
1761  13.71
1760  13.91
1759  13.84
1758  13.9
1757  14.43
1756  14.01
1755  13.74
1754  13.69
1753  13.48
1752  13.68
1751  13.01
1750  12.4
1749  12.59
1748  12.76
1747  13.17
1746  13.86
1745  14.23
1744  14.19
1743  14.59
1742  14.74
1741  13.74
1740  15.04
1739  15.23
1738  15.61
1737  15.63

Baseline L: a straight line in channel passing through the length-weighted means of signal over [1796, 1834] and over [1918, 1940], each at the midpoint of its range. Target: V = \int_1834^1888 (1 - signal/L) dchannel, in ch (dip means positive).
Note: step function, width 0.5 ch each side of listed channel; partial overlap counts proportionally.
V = 7.2 ch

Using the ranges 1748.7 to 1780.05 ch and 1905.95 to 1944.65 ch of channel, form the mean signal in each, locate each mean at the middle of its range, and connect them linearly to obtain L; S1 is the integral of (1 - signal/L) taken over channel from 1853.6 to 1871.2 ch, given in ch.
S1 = 1.1 ch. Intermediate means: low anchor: 11.6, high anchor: 11.1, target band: 10.6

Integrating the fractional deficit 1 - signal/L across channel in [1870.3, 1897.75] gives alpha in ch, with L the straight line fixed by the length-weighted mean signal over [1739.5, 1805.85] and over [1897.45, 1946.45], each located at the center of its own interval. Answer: 2.7 ch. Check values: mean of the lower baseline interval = 13.1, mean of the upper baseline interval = 10.8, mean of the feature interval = 10.3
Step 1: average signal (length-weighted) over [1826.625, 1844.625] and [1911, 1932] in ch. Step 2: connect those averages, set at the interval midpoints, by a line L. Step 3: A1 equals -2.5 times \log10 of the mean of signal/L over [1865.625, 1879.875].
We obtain 0.23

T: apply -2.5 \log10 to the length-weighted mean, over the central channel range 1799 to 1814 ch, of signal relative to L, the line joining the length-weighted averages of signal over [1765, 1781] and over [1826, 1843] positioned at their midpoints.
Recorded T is -0.18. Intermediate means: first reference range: 10.2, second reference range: 14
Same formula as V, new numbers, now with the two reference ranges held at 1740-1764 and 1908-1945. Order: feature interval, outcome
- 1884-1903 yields 2.7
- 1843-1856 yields 0.5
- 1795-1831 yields -4.3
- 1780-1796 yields -1.1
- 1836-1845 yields -1.0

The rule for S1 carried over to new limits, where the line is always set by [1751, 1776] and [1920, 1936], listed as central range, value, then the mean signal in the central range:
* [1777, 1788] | -2.0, 13.3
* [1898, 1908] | 1.7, 9.44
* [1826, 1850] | -4.7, 13.6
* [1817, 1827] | -2.0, 13.6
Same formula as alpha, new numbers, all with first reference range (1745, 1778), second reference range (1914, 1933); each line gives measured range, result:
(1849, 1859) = 0.5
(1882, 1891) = 1.0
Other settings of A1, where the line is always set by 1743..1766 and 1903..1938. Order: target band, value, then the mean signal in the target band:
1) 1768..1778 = 0.26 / 10.1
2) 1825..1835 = -0.16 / 14.1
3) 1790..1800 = -0.23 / 15.5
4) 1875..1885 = 0.10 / 10.5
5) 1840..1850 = -0.07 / 12.8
